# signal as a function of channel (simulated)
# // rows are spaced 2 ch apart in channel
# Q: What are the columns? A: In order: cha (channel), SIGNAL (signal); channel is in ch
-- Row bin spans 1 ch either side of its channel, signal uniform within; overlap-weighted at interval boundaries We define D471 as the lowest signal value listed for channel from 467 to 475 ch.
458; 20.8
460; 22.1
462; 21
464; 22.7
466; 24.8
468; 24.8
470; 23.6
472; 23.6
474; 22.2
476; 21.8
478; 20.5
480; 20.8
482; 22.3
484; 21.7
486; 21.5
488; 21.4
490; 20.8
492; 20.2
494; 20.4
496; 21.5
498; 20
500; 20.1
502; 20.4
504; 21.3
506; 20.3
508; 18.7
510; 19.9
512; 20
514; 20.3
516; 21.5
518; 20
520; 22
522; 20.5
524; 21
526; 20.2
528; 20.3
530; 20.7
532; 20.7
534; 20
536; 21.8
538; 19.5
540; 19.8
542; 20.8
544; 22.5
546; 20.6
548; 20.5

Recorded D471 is 22.2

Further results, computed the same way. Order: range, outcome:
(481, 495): 20.2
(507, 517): 18.7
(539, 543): 19.8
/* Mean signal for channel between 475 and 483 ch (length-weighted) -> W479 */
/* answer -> 21.3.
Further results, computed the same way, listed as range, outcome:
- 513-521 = 20.9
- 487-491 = 21.1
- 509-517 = 20.4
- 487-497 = 20.9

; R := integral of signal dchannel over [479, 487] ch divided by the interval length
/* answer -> 21.6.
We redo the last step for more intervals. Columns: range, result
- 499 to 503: 20.2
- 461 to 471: 23.4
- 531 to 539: 20.5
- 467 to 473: 24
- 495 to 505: 20.7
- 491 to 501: 20.4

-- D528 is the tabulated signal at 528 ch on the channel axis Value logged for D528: 20.3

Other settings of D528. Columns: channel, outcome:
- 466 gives 24.8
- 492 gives 20.2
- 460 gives 22.1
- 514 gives 20.3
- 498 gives 20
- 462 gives 21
